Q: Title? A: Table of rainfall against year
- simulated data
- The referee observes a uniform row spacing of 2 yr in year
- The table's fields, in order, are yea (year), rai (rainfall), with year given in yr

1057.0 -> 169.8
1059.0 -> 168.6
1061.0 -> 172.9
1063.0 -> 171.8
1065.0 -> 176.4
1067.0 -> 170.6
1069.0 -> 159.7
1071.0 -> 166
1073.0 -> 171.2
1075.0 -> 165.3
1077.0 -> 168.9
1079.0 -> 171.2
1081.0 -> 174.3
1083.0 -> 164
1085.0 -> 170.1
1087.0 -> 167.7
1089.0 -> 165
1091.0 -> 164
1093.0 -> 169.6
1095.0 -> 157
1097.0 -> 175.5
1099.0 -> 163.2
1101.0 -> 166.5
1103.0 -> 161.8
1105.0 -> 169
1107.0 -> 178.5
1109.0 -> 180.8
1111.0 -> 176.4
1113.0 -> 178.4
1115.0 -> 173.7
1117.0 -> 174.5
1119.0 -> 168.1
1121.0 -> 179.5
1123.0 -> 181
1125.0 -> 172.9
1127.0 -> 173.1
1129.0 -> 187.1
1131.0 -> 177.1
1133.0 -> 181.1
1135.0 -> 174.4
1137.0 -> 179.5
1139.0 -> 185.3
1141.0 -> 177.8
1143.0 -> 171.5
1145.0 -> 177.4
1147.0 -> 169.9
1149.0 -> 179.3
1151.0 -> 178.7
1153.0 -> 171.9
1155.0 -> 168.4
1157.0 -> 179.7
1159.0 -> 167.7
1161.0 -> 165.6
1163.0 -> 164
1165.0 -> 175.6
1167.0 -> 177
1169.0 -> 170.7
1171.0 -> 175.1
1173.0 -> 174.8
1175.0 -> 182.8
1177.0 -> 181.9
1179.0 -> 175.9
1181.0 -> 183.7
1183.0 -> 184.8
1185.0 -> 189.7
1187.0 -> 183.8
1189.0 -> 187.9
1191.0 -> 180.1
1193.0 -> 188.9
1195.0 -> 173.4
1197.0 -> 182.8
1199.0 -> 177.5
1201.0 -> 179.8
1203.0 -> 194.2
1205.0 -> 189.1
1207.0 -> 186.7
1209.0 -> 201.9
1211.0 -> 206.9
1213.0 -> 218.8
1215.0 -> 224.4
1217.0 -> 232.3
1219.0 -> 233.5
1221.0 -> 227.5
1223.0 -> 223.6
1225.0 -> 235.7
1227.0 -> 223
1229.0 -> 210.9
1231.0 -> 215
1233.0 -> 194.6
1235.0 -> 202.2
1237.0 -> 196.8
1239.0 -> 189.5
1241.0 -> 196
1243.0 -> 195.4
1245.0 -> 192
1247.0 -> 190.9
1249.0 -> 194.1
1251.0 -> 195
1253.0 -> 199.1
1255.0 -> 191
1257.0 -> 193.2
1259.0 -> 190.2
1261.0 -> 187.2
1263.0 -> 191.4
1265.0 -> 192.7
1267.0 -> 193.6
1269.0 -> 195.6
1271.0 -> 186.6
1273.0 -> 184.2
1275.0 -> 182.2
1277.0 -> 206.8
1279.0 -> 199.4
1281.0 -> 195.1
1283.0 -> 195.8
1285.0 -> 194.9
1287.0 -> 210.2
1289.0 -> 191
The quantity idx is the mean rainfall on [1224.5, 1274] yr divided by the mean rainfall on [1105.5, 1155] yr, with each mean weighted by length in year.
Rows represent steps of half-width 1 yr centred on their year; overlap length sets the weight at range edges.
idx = 1.11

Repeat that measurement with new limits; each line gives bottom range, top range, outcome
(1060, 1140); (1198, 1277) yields 1.16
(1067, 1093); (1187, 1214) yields 1.13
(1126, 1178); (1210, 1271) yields 1.16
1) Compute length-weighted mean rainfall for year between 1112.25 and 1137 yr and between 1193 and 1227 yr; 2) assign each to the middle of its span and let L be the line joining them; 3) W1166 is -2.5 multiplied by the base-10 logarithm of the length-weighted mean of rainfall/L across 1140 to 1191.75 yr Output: 0.082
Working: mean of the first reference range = 177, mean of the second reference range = 206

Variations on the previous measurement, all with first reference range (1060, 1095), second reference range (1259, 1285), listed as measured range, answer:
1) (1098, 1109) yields 0.02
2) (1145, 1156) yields 0.02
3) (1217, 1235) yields -0.18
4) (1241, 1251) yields -0.02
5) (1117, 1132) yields -0.02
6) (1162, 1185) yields 0.02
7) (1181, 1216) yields -0.04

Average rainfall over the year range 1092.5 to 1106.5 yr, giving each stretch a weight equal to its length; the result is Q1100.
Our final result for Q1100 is 166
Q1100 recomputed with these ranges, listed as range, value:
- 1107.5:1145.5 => 177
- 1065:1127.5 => 170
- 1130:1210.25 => 179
